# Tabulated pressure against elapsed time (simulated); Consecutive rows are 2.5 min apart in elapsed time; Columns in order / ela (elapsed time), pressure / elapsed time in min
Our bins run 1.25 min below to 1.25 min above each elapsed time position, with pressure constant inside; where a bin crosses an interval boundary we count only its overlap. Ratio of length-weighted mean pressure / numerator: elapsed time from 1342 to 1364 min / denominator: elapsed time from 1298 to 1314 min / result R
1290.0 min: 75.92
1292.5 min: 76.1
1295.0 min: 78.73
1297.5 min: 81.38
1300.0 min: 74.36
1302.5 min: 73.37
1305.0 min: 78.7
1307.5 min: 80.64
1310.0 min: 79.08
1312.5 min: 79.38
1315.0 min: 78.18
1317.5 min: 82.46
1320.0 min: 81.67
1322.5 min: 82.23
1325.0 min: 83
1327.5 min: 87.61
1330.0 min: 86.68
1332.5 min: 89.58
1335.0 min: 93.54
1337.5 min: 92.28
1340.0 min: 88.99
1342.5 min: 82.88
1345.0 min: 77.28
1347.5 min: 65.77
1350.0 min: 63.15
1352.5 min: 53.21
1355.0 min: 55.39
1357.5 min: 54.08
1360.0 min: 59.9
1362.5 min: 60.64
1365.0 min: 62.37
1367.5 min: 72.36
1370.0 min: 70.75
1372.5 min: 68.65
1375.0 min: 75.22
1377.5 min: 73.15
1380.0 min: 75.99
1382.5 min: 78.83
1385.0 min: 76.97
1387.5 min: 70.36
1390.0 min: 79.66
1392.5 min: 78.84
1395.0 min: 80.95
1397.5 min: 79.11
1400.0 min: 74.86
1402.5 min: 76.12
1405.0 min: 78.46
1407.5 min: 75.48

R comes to 0.8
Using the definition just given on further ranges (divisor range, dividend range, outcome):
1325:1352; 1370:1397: 0.92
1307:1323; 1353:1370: 0.76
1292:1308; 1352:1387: 0.87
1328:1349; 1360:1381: 0.82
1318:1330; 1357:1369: 0.75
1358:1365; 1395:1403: 1.29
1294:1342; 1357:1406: 0.88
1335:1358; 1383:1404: 1.07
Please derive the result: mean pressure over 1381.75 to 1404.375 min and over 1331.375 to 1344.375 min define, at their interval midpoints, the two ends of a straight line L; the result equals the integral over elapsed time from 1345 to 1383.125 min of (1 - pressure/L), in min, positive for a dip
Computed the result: 7.8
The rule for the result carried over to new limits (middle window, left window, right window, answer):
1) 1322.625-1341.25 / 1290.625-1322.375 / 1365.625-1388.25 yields -2.8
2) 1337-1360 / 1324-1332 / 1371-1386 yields 3.6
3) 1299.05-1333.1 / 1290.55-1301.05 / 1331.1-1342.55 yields 1.1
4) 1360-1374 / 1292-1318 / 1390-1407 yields 2.1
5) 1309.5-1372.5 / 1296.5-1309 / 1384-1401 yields 1.9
